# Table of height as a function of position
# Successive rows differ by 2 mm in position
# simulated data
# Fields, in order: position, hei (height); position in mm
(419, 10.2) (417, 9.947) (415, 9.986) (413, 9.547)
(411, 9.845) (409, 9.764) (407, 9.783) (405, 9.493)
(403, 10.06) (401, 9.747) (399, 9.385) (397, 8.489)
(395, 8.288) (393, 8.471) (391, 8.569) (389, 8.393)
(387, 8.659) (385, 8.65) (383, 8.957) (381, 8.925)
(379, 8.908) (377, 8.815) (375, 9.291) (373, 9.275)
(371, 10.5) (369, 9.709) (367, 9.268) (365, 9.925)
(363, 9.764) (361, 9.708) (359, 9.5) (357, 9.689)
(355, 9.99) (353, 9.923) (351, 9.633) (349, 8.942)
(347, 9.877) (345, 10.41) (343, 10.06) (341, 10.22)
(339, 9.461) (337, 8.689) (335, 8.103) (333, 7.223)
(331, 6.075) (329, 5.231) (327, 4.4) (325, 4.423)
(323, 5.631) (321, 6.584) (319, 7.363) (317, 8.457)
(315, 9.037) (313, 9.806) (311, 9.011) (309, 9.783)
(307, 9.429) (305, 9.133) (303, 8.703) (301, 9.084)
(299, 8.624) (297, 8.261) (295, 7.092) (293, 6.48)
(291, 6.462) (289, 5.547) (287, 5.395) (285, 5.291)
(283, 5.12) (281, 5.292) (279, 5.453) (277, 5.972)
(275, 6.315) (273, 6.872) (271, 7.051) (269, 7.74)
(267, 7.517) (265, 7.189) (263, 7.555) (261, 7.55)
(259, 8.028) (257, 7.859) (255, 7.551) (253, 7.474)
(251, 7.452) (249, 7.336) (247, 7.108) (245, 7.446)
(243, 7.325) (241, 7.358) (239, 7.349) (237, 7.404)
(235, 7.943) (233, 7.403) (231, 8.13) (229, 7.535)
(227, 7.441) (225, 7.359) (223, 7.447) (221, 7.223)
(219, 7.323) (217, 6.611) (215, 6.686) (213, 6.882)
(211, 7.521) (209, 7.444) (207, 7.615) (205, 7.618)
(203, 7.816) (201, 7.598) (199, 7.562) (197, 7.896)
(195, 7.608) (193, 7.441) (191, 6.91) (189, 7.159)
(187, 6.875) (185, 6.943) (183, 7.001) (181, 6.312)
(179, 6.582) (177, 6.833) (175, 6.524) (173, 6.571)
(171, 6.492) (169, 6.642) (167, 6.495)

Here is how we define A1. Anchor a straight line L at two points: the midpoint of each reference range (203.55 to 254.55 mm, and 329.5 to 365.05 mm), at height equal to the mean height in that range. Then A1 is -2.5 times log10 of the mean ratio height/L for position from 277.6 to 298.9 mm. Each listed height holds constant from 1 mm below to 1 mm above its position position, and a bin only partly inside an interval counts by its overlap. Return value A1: 0.33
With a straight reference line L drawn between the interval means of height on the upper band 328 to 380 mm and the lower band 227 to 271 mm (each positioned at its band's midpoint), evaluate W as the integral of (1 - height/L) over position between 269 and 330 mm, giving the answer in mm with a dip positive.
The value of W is 9.23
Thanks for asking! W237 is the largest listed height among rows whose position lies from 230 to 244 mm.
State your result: 8.13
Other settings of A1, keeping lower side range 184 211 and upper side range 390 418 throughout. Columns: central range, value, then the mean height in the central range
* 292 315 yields -0.032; 8.69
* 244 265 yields 0.063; 7.52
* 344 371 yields -0.094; 9.75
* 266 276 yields 0.146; 7.1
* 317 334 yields 0.392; 6.02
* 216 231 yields 0.049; 7.33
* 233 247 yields 0.055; 7.44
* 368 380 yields -0.037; 9.42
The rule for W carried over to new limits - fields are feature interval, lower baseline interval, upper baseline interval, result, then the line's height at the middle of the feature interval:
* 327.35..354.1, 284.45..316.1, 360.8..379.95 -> 0.7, 8.87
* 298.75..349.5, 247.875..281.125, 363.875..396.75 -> -0.7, 8.1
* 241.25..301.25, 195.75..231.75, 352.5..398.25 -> 8.1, 8.05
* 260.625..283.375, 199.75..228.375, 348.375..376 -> 4.4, 8.24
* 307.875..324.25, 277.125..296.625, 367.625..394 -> -3.2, 6.85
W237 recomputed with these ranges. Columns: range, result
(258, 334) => 9.806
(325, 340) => 9.461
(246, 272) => 8.028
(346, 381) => 10.5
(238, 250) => 7.446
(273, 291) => 6.872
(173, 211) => 7.896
